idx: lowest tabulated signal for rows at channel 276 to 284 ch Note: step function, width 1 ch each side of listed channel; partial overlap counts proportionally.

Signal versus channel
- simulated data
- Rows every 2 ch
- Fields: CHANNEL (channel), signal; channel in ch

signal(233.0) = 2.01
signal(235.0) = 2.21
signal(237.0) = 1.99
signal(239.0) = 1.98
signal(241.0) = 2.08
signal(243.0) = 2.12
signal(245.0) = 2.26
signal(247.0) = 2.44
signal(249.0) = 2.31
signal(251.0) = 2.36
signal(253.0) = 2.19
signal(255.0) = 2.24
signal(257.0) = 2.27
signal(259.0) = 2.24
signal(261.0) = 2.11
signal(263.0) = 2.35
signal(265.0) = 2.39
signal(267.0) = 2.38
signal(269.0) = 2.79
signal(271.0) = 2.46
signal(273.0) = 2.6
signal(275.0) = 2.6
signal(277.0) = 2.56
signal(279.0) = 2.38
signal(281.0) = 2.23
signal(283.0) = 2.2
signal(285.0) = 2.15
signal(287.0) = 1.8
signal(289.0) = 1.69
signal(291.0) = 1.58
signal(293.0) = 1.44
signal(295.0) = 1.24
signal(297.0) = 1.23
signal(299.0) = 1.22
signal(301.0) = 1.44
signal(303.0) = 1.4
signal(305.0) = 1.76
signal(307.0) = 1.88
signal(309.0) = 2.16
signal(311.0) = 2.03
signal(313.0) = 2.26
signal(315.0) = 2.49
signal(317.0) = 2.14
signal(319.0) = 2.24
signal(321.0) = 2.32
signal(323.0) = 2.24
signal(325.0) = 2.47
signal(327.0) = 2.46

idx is 2.2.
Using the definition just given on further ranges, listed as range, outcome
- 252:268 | 2.11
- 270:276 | 2.46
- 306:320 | 1.88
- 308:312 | 2.03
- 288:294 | 1.44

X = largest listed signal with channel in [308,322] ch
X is 2.49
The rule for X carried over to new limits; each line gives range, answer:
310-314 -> 2.26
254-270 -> 2.79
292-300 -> 1.44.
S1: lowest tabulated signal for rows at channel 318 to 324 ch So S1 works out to 2.24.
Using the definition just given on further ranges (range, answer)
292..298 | 1.23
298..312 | 1.22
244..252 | 2.26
